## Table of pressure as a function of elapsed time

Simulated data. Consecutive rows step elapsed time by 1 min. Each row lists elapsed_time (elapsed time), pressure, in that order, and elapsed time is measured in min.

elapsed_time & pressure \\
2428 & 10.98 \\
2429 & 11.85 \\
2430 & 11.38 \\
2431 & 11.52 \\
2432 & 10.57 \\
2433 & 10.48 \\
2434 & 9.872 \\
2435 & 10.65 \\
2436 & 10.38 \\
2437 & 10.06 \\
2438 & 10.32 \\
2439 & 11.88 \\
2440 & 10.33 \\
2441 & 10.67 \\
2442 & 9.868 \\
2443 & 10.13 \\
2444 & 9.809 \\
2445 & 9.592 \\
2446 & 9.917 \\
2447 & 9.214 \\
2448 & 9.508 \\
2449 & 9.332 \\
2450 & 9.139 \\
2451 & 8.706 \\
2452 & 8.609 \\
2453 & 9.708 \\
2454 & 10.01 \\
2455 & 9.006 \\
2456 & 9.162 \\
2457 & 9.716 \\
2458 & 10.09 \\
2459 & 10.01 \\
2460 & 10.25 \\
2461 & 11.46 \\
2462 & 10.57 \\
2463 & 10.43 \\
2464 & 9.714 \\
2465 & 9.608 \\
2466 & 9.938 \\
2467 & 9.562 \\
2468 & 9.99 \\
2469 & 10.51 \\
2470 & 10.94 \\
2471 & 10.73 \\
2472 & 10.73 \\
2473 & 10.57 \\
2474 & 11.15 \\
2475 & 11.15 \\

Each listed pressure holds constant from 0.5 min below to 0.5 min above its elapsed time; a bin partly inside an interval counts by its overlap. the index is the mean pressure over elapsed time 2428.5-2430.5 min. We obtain 11.6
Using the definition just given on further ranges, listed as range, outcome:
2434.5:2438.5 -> 10.4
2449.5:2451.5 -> 8.92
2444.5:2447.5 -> 9.57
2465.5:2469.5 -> 10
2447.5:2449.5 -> 9.42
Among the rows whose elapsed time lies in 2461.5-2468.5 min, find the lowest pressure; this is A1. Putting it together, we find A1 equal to 9.562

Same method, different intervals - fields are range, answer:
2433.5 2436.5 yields 9.872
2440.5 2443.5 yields 9.868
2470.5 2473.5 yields 10.57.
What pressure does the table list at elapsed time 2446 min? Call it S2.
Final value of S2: 9.917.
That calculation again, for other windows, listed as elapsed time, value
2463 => 10.43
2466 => 9.938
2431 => 11.52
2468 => 9.99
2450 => 9.139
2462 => 10.57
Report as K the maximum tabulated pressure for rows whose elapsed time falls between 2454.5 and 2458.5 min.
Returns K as 10.09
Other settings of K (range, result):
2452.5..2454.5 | 10.01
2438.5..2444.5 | 11.88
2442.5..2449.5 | 10.13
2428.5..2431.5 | 11.85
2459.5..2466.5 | 11.46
